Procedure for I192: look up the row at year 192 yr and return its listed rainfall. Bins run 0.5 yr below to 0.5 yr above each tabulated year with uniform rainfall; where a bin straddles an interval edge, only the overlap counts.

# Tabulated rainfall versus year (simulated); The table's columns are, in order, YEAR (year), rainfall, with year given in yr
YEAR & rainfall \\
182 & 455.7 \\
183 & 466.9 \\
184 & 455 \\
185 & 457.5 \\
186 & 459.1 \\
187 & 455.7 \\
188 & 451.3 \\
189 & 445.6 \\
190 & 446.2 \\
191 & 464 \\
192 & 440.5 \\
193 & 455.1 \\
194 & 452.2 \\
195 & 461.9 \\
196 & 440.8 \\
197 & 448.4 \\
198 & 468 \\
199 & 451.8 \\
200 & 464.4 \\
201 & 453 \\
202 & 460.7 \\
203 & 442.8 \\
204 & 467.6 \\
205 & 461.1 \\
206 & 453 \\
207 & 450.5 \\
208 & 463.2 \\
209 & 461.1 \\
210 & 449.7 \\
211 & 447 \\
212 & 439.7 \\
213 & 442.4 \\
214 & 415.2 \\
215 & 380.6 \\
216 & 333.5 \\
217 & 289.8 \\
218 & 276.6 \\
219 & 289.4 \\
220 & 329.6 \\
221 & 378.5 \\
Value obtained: 440.5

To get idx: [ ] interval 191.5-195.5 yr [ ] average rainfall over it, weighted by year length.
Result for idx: 452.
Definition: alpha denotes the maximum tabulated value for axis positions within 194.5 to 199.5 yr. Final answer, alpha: 468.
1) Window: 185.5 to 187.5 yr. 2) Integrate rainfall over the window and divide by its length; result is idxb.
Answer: 457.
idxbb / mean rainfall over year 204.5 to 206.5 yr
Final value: 457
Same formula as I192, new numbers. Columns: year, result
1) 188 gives 451.3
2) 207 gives 450.5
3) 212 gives 439.7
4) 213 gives 442.4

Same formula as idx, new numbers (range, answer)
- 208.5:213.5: 448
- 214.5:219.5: 314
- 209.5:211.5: 448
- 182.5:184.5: 461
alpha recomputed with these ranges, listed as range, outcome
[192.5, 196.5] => 461.9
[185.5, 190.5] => 459.1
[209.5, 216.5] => 449.7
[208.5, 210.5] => 461.1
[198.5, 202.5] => 464.4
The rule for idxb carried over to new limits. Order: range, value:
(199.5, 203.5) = 455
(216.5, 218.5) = 283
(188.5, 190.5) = 446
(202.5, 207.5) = 455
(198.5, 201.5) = 456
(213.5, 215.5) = 398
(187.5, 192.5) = 450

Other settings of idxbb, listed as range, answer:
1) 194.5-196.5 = 451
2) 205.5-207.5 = 452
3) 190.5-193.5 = 453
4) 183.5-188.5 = 456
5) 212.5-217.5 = 372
